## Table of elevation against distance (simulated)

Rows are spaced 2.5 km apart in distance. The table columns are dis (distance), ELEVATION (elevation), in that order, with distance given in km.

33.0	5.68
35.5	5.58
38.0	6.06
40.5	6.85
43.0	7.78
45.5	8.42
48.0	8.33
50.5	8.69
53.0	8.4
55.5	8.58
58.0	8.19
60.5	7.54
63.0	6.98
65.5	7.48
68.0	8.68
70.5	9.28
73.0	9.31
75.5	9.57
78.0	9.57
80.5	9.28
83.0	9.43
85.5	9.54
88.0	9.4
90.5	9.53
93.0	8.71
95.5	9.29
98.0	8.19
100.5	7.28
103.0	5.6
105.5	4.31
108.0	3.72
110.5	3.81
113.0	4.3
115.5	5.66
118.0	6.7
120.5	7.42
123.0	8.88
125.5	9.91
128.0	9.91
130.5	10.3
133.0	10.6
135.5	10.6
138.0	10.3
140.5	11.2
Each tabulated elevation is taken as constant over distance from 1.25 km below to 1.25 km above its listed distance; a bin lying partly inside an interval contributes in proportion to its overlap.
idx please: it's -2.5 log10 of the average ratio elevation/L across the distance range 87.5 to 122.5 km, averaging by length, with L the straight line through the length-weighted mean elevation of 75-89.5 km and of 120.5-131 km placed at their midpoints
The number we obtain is 0.37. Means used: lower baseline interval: 9.46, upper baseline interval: 9.43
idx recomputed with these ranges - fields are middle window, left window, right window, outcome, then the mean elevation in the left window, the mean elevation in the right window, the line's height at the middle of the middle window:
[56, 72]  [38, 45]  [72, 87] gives 0.06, 7.21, 9.45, 8.54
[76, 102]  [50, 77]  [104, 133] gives -0.16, 8.43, 6.96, 7.75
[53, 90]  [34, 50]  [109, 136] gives -0.17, 7.22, 7.9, 7.47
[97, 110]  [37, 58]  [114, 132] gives 0.41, 7.93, 8.37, 8.26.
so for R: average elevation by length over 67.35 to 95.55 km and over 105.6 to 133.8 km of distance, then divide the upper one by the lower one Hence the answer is 0.77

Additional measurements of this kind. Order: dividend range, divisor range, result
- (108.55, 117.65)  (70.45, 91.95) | 0.50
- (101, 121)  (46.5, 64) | 0.64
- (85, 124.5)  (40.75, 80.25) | 0.83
